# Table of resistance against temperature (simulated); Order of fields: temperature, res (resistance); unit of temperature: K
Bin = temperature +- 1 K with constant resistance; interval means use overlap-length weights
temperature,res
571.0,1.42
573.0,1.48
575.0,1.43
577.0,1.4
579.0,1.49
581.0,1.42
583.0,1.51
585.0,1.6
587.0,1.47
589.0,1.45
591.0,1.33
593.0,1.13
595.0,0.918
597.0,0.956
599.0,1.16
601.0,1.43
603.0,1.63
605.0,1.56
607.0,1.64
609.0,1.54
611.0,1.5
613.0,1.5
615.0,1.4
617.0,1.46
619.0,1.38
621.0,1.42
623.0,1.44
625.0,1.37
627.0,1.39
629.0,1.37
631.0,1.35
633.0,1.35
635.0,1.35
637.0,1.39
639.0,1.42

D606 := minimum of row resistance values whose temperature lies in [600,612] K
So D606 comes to 1.43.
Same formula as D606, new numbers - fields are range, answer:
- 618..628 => 1.37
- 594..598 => 0.918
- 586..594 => 1.13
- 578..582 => 1.42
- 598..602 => 1.16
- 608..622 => 1.38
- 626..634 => 1.35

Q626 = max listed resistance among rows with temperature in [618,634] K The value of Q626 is 1.44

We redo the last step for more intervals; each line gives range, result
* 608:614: 1.54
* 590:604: 1.63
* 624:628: 1.39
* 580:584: 1.51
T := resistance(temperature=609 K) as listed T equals 1.54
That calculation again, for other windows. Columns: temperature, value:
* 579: 1.49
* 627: 1.39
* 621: 1.42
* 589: 1.45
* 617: 1.46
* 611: 1.5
